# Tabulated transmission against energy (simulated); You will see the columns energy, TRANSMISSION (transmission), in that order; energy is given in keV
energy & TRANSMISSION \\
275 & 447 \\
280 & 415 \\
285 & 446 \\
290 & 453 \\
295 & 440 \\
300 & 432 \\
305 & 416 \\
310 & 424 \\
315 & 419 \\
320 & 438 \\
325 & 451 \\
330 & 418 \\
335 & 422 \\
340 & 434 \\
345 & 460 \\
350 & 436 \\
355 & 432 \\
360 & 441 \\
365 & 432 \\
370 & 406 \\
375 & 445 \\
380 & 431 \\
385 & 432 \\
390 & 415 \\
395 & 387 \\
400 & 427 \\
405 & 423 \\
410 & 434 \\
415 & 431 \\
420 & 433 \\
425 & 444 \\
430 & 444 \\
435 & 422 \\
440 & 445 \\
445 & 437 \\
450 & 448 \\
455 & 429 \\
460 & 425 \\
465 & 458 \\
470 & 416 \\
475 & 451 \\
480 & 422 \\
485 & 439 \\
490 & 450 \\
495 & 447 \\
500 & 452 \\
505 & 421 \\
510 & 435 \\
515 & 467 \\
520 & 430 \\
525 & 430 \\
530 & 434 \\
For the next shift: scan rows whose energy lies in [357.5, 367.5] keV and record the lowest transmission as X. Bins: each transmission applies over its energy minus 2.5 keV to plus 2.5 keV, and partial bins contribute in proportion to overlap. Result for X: 432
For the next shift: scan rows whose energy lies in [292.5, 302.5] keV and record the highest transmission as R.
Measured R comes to 440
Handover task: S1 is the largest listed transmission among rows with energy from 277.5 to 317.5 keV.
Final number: 453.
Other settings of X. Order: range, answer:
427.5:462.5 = 422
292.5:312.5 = 416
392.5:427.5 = 387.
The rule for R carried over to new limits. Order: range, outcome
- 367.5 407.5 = 445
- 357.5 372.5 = 441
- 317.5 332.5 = 451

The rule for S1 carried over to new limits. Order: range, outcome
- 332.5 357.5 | 460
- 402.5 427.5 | 444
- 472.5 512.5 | 452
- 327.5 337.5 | 422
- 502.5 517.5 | 467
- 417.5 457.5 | 448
